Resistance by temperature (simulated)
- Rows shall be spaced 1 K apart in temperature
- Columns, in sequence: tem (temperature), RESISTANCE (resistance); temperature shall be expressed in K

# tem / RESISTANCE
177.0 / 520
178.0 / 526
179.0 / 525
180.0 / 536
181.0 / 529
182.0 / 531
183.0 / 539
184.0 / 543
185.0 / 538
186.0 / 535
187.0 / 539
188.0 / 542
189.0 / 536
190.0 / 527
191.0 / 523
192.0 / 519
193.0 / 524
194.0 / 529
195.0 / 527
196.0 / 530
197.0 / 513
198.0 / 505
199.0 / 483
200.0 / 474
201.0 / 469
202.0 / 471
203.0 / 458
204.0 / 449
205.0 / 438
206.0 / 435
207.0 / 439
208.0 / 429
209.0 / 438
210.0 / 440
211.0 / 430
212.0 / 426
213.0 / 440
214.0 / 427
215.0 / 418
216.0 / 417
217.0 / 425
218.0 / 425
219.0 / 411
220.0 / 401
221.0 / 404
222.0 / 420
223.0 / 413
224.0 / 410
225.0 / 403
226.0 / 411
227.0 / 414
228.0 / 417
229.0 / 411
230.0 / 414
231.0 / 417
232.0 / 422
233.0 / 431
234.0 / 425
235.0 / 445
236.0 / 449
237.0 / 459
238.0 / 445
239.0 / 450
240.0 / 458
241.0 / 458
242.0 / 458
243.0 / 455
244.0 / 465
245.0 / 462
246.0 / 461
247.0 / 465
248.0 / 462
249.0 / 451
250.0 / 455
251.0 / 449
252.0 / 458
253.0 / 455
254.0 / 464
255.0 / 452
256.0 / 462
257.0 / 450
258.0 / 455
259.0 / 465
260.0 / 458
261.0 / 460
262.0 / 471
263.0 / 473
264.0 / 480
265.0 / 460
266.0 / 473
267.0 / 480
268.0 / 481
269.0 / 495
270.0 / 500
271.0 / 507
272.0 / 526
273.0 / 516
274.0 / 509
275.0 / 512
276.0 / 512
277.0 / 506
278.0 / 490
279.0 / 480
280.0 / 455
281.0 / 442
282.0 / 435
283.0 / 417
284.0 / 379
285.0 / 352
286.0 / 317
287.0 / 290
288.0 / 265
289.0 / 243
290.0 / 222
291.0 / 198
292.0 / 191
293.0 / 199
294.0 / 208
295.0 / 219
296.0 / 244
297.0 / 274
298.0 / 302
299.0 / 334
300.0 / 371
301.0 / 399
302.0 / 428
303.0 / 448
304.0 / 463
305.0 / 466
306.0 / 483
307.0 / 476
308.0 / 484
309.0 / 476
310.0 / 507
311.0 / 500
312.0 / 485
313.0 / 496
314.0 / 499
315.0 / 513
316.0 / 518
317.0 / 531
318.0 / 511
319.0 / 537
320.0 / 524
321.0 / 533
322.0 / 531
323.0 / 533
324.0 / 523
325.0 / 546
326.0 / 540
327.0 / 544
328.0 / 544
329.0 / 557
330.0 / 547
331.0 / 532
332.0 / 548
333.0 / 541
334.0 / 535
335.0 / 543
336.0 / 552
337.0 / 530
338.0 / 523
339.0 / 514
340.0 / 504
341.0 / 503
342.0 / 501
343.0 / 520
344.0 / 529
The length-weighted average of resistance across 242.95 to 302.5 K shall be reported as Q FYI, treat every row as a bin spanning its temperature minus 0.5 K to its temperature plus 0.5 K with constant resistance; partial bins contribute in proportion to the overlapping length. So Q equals 412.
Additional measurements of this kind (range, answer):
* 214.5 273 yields 449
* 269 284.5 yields 480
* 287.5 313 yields 358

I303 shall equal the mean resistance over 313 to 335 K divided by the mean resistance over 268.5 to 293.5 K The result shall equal 1.34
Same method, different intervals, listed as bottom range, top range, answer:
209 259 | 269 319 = 0.94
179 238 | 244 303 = 0.89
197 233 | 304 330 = 1.19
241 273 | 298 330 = 1.05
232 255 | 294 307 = 0.81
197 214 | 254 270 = 1.04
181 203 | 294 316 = 0.81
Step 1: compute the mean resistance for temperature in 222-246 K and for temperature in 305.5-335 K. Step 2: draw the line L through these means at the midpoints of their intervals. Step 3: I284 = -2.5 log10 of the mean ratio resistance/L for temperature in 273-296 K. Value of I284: 0.33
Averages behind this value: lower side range 435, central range 357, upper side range 521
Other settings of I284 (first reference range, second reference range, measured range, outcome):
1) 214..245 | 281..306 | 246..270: -0.213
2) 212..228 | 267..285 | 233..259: -0.025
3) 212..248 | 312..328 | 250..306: 0.169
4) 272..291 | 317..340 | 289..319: 0.198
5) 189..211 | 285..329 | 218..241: 0.096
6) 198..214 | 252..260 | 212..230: 0.089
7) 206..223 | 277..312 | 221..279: -0.149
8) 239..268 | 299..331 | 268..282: -0.043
